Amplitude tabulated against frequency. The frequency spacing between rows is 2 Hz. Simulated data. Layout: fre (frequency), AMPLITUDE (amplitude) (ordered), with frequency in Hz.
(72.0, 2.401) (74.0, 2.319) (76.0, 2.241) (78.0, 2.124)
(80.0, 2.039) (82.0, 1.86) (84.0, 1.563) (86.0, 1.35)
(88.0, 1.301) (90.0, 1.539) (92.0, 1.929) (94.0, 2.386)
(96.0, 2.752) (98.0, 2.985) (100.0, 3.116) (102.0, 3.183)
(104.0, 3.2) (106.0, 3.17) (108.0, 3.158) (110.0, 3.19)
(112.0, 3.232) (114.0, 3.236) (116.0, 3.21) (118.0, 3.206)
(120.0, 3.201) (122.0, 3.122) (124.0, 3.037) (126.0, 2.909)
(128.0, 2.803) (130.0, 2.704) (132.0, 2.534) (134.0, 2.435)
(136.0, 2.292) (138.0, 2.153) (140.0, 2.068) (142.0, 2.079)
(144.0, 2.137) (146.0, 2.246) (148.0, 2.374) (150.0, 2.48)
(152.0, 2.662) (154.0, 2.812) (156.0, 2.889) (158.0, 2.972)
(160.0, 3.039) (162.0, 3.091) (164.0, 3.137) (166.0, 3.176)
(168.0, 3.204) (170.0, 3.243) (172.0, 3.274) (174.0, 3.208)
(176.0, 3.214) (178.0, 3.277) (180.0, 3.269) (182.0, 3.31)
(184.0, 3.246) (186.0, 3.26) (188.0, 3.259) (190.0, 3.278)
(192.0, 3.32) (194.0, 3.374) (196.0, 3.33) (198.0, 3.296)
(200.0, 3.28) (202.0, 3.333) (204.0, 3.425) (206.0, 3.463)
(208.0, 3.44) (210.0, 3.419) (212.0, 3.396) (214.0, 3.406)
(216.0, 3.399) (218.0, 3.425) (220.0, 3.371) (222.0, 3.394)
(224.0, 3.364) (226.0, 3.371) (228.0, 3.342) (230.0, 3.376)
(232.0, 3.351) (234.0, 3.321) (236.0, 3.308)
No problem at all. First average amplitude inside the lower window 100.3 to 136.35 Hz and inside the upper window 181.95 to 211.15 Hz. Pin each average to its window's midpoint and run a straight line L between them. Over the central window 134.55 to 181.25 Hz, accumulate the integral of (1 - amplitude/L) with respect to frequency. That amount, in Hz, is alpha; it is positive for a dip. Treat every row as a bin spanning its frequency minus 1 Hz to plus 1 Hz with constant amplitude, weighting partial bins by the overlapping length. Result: 5.7 Hz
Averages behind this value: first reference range 3.01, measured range 2.79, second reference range 3.34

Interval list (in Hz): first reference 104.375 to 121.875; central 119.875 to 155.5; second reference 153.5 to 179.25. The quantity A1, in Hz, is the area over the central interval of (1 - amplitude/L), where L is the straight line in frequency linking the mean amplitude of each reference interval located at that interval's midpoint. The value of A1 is 7.0 Hz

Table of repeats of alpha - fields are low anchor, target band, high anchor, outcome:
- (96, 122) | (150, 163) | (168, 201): 1.42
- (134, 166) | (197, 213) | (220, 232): -1.18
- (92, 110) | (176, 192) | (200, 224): 0.07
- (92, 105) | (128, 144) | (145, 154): 1.50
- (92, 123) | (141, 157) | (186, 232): 3.63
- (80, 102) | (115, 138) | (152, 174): -2.23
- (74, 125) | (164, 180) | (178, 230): -0.52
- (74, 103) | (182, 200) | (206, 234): -1.01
